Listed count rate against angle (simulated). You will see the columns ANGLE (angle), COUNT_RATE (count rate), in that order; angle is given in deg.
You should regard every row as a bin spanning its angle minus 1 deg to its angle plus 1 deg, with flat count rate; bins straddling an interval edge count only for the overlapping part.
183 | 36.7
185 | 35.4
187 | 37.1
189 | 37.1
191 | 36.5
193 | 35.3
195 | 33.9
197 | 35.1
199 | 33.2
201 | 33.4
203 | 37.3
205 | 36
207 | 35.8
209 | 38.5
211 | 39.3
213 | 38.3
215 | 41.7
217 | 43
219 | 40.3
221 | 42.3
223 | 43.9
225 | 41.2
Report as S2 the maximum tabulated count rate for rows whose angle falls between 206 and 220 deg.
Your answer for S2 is 43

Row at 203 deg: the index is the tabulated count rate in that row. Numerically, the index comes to 37.3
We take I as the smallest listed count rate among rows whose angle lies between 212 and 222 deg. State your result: 38.3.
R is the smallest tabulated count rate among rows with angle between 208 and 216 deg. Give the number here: 38.3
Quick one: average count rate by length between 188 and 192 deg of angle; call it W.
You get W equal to 36.8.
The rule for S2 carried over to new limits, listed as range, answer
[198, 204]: 37.3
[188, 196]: 37.1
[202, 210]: 38.5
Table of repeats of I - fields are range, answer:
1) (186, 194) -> 35.3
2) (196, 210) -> 33.2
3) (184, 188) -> 35.4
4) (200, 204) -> 33.4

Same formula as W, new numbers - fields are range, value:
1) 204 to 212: 37.4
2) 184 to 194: 36.3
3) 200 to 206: 35.6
